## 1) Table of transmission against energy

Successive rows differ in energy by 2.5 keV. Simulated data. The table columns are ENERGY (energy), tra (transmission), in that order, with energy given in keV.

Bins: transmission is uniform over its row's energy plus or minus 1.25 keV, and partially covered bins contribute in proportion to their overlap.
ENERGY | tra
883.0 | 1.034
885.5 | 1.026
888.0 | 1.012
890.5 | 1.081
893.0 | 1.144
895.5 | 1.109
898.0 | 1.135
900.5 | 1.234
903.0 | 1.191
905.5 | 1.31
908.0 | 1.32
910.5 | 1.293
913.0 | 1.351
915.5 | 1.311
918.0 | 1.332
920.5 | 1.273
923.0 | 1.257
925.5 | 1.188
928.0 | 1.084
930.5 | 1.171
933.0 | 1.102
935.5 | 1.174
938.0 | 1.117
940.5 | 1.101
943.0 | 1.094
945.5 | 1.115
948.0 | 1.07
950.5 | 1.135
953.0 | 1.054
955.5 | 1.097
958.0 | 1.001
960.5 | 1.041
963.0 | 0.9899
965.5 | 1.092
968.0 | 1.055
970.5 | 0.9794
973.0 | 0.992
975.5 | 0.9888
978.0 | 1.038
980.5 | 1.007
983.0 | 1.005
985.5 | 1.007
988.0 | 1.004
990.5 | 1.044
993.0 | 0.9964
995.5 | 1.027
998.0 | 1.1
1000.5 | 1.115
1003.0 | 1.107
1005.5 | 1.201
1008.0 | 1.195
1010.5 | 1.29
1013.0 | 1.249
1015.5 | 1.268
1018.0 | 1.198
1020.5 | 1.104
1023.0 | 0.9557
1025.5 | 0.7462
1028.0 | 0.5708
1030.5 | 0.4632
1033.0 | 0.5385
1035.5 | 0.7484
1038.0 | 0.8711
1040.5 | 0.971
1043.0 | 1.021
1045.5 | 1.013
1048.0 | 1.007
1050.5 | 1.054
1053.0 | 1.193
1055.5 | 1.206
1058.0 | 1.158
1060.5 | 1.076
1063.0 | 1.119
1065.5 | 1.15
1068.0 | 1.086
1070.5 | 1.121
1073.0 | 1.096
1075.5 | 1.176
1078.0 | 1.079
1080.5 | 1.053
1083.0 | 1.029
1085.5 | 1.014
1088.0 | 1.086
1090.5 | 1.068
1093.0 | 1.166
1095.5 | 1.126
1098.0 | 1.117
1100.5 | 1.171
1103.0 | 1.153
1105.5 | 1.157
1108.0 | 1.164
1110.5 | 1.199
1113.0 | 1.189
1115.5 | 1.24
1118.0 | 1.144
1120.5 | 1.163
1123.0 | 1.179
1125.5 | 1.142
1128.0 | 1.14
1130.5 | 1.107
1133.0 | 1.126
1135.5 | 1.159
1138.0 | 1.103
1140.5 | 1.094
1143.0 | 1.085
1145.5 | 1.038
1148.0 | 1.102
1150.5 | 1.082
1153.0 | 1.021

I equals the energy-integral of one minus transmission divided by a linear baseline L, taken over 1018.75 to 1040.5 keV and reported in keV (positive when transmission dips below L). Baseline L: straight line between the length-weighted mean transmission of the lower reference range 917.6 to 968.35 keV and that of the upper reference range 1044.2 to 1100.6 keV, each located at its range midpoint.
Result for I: 6.6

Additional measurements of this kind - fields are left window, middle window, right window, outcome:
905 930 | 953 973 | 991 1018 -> 2.9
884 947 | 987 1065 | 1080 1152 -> 8.7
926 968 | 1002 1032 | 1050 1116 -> 2.3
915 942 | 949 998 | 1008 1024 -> 6.4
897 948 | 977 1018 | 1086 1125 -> 2.6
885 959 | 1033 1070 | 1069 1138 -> 3.5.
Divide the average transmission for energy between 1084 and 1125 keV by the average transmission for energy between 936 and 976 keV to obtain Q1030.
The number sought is 1.08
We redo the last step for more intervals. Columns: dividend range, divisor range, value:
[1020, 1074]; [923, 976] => 0.89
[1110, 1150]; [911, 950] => 0.96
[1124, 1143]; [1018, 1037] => 1.47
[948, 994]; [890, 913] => 0.85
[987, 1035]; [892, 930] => 0.81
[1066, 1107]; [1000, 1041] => 1.14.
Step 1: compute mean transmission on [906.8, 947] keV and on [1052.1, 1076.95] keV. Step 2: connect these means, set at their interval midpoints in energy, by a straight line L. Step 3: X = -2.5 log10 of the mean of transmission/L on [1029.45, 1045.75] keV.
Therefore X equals 0.40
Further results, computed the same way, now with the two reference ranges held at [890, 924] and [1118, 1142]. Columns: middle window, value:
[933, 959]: 0.12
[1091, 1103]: 0.01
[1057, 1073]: 0.05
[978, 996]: 0.19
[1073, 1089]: 0.08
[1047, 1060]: 0.05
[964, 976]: 0.18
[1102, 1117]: -0.04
